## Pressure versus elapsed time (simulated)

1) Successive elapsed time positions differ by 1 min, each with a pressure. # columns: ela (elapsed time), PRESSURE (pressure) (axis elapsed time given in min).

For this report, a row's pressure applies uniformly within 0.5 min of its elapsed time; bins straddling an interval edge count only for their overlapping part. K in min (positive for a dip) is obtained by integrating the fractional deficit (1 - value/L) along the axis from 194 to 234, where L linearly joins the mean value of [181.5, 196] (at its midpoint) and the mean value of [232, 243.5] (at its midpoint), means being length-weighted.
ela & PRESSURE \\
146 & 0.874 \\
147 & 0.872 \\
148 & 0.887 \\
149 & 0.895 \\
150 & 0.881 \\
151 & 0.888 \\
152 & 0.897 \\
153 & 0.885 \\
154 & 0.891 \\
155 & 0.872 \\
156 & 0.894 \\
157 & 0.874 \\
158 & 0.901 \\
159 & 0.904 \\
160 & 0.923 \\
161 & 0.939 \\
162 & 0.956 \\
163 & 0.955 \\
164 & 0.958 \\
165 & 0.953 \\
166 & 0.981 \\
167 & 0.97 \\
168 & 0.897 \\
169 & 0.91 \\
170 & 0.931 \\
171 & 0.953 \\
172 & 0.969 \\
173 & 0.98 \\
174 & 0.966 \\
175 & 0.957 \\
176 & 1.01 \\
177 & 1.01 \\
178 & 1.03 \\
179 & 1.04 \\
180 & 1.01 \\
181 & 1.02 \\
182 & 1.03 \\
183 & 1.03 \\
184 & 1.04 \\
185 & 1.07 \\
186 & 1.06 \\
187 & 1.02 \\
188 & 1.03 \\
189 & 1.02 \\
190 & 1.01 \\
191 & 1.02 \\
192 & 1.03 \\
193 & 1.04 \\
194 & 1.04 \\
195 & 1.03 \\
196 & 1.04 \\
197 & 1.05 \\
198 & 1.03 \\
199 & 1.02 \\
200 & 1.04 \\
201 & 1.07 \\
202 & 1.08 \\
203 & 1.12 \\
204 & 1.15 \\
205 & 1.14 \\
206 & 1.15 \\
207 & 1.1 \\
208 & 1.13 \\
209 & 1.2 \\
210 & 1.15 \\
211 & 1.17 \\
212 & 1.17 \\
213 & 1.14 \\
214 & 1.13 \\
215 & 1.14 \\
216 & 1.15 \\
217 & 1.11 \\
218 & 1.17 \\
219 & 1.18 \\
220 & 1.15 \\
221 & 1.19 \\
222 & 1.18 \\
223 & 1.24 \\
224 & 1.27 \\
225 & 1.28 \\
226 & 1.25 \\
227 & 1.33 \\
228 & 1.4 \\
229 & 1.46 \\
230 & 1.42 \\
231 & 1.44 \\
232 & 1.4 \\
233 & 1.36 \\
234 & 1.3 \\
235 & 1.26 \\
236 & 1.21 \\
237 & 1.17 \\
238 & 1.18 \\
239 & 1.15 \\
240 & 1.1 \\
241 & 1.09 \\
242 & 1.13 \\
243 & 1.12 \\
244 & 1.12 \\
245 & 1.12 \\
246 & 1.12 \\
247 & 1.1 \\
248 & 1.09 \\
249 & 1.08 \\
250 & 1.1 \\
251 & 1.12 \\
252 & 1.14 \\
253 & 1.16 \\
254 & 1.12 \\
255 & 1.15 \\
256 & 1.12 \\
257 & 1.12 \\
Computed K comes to -2.31 min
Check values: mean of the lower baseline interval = 1.03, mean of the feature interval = 1.19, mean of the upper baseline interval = 1.2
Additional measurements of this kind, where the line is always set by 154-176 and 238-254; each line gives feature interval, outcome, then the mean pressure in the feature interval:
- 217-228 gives -1.66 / 1.23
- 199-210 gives -0.97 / 1.11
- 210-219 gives -0.88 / 1.15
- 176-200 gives -1.06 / 1.03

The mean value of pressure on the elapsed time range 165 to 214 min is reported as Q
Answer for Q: 1.04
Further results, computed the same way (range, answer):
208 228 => 1.19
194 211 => 1.09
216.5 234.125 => 1.28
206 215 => 1.15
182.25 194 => 1.03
